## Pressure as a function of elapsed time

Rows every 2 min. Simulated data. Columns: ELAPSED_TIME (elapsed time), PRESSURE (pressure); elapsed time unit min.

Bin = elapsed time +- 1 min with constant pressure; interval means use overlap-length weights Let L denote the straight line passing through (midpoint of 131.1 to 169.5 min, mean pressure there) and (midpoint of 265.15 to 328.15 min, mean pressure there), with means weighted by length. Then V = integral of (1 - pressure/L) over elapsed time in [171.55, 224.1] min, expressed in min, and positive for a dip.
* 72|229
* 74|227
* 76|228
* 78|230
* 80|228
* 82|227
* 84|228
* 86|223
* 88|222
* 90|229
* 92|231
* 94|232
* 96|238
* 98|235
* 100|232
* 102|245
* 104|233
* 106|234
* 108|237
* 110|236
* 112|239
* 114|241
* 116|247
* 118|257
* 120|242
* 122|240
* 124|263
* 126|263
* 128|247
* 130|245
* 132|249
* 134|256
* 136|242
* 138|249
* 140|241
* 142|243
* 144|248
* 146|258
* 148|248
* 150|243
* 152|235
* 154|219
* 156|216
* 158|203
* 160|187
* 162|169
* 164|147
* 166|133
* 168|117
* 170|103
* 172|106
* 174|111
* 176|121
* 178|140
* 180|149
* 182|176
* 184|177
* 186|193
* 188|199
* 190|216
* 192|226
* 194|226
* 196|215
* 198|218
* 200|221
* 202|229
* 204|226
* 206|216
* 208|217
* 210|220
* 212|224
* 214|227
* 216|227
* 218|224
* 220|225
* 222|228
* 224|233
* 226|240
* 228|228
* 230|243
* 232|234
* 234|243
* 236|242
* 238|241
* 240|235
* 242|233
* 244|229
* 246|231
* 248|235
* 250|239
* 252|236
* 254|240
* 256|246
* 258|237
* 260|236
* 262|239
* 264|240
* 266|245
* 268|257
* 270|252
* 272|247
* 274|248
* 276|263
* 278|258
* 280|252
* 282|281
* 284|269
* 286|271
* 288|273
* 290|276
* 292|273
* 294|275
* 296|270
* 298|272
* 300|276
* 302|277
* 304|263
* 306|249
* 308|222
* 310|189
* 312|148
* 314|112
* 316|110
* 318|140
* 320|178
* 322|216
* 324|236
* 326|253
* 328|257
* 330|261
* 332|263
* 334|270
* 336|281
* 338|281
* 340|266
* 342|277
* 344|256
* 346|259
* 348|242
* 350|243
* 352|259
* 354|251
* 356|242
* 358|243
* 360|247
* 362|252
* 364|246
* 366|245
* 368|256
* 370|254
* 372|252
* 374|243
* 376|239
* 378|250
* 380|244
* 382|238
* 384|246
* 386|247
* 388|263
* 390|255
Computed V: 5.2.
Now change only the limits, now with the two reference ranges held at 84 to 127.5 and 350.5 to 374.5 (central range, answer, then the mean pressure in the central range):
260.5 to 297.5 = -2.2 min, 260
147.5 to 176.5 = 8.5 min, 170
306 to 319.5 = 4.7 min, 161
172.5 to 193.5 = 6.2 min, 171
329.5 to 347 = -1.4 min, 268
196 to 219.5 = 2.0 min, 222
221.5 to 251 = 1.0 min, 236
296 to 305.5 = -0.9 min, 271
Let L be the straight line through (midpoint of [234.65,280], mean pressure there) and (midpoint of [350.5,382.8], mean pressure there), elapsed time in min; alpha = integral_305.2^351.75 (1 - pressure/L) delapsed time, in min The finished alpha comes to 3.6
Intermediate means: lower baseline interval 242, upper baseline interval 248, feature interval 227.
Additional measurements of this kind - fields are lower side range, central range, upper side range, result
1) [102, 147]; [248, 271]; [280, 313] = 1.0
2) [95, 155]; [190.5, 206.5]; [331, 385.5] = 1.6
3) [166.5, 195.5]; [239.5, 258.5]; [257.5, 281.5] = -0.6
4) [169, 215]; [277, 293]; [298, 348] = -3.6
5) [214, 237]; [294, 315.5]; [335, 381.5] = 1.5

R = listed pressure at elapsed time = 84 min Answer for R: 228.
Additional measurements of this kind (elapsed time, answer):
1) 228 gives 228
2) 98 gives 235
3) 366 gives 245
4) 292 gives 273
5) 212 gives 224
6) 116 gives 247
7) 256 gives 246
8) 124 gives 263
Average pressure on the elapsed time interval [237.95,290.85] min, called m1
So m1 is 249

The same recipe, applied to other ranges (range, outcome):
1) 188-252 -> 228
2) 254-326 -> 237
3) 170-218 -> 193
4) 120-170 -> 221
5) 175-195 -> 182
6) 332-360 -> 259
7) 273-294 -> 267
